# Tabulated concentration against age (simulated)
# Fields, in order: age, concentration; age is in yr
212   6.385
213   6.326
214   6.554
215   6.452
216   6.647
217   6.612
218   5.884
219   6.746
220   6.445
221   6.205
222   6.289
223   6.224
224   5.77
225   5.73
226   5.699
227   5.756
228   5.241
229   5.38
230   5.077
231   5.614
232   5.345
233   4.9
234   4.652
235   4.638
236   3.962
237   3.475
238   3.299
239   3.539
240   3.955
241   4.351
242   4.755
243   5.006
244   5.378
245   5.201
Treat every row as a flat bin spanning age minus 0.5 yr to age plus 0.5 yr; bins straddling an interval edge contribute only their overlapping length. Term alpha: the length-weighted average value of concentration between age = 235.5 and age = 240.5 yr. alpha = 3.65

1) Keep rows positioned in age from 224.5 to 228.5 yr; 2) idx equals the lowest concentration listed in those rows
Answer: 5.241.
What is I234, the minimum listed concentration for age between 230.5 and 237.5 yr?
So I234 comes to 3.475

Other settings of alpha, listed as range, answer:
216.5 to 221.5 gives 6.38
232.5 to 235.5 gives 4.73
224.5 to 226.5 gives 5.71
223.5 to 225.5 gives 5.75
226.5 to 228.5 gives 5.5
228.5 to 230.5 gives 5.23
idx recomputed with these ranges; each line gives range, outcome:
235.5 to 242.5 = 3.299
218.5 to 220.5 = 6.445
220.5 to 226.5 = 5.699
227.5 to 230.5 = 5.077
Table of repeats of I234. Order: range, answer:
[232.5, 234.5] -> 4.652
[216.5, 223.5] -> 5.884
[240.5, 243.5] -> 4.351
